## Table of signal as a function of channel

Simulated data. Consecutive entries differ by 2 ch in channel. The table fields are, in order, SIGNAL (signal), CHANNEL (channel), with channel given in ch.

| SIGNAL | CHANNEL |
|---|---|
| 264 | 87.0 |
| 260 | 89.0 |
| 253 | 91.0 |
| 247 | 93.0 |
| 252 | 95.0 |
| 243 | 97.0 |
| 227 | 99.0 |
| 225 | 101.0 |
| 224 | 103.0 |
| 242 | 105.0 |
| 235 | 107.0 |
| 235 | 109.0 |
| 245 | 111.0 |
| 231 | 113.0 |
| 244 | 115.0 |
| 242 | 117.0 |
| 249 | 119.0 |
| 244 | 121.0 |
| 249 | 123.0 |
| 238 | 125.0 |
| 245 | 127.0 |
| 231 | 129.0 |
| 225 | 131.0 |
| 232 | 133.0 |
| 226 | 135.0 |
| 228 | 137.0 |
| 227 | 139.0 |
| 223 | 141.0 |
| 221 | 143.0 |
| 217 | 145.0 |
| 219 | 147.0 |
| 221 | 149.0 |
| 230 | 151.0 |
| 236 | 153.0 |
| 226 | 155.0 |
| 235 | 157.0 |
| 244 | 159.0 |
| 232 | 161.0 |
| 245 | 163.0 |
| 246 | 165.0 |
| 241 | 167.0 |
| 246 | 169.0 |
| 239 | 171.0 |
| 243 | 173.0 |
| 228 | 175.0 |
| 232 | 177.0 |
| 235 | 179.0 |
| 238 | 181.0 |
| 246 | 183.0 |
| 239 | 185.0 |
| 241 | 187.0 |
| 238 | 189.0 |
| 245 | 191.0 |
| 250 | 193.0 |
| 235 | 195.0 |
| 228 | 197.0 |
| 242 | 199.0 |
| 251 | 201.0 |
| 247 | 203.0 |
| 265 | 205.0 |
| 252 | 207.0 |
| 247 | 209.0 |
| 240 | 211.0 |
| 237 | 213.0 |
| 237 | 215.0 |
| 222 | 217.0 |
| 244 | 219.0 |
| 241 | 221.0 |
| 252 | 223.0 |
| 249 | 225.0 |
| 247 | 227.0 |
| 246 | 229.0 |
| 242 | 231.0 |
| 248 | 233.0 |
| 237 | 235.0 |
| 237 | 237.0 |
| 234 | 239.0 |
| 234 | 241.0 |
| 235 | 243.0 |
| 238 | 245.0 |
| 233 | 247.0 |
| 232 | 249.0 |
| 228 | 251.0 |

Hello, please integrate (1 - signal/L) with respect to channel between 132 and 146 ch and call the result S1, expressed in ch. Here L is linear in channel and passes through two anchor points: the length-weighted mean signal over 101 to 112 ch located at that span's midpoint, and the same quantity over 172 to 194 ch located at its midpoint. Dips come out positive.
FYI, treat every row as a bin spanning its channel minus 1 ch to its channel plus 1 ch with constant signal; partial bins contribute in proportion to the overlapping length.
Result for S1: 0.7 ch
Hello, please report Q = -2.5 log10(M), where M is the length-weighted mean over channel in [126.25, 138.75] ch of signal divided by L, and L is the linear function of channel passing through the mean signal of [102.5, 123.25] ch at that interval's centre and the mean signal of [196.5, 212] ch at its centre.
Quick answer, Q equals 0.05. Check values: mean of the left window 240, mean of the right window 247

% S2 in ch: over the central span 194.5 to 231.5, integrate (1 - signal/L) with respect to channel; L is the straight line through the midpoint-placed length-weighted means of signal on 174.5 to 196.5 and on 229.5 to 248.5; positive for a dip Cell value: -0.82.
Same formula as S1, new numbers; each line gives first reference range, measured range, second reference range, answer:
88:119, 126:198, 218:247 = 2.01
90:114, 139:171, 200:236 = 1.20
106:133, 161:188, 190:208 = 0.48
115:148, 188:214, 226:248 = -0.82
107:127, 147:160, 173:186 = 0.43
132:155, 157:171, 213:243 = -0.76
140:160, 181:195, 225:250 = -0.60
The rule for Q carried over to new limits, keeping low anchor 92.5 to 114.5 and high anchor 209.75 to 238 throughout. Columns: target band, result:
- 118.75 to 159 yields 0.03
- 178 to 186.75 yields 0.00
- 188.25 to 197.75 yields 0.00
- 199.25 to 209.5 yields -0.05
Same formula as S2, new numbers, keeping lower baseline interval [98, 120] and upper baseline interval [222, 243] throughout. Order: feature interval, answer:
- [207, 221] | 0.1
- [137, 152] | 0.9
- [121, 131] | -0.1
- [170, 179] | 0.2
